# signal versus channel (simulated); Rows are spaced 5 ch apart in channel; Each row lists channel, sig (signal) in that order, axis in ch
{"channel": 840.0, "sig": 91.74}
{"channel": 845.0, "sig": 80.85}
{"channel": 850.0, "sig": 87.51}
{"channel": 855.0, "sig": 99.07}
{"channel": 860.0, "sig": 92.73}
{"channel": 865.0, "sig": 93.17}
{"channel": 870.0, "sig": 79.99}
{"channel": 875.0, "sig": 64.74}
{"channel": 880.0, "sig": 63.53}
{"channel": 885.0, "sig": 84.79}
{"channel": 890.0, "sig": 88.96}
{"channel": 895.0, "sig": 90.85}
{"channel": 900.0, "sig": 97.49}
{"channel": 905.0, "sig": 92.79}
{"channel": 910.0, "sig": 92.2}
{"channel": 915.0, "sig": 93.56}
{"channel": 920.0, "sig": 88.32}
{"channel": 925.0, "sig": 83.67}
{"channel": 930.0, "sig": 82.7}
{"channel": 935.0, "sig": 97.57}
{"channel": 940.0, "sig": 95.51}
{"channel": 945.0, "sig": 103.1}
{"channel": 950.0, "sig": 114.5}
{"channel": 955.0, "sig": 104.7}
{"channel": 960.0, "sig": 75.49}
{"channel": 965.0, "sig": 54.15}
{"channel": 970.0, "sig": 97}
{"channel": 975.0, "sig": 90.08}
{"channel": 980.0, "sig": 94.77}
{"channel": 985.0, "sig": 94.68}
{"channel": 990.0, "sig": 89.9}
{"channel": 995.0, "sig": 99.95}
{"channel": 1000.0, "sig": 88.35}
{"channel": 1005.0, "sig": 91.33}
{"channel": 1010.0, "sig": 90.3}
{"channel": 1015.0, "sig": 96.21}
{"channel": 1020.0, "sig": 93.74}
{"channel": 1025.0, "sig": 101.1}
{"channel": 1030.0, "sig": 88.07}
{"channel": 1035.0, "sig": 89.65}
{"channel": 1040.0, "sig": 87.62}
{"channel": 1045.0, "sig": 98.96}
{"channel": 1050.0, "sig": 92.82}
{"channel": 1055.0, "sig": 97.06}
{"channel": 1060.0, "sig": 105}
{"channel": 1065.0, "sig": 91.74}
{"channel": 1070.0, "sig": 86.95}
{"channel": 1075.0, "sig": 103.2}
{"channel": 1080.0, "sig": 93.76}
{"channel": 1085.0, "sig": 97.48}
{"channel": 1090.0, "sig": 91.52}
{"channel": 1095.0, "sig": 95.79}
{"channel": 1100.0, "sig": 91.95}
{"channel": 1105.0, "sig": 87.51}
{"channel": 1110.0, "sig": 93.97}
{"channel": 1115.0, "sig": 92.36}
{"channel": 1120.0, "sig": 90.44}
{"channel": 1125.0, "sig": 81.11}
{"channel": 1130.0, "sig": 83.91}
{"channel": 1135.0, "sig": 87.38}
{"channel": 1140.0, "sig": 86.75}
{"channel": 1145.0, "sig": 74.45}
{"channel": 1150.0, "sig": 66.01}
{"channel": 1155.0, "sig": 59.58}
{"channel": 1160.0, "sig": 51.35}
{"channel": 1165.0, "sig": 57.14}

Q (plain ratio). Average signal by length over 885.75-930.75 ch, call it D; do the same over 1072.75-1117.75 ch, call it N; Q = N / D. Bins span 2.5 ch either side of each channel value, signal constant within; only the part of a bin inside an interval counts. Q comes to 1.04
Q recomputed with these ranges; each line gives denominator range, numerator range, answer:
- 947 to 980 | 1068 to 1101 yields 1.05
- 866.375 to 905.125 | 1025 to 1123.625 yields 1.13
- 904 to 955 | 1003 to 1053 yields 0.98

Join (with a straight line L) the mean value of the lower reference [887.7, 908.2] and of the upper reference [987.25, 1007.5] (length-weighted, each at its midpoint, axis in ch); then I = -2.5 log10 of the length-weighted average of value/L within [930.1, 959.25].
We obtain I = -0.082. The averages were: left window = 92.5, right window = 92.4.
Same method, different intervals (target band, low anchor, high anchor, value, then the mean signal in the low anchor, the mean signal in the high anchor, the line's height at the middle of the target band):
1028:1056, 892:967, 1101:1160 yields -0.08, 91.3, 81.1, 85.6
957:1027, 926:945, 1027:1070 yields 0.04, 92.7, 93.5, 93.1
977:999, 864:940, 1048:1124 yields -0.05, 86.5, 93.9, 89.9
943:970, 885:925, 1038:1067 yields 0.02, 91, 95.7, 92.7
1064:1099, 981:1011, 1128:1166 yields -0.17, 92.6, 71.2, 80.5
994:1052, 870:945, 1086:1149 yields -0.07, 87.2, 87.8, 87.5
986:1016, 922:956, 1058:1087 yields 0.05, 96.9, 96.2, 96.6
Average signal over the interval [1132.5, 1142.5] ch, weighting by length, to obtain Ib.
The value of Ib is 87.1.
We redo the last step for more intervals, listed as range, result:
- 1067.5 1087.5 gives 95.3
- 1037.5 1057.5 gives 94.1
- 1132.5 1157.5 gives 74.8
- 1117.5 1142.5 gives 85.9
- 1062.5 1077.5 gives 94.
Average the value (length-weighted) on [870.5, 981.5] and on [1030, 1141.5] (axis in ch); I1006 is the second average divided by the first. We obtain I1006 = 1.04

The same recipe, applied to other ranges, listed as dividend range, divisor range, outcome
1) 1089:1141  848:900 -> 1.05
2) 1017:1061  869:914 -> 1.12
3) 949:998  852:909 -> 1.05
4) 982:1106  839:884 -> 1.12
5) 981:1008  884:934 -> 1.03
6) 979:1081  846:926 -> 1.08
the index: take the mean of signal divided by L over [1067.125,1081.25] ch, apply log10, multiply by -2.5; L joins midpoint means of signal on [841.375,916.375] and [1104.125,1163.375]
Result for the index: -0.17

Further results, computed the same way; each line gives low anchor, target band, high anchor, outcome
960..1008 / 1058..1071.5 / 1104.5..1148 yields -0.09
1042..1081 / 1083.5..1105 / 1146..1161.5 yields -0.12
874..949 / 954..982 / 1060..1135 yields 0.06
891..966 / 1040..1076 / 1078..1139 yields -0.06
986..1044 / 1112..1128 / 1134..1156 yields -0.13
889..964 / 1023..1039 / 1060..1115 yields 0.01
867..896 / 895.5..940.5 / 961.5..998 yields -0.12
